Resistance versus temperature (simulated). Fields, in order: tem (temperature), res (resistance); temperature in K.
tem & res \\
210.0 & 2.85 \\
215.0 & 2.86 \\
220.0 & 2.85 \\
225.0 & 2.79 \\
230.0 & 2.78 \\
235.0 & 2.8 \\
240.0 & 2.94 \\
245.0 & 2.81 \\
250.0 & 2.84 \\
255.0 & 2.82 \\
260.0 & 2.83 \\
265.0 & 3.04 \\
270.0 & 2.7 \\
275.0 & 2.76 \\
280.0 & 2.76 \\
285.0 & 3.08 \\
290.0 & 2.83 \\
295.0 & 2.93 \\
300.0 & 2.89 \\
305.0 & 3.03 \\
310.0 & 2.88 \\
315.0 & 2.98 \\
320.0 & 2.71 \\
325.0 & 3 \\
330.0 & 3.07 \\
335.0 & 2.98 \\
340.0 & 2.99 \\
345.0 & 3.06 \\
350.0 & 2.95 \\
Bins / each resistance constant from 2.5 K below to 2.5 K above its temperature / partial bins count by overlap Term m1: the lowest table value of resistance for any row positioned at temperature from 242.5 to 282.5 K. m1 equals 2.7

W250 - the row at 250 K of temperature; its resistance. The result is 2.84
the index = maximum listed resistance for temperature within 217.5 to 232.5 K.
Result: 2.85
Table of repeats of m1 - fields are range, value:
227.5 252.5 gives 2.78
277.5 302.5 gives 2.76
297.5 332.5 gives 2.71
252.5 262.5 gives 2.82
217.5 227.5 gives 2.79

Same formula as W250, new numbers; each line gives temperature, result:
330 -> 3.07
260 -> 2.83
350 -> 2.95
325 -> 3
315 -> 2.98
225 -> 2.79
